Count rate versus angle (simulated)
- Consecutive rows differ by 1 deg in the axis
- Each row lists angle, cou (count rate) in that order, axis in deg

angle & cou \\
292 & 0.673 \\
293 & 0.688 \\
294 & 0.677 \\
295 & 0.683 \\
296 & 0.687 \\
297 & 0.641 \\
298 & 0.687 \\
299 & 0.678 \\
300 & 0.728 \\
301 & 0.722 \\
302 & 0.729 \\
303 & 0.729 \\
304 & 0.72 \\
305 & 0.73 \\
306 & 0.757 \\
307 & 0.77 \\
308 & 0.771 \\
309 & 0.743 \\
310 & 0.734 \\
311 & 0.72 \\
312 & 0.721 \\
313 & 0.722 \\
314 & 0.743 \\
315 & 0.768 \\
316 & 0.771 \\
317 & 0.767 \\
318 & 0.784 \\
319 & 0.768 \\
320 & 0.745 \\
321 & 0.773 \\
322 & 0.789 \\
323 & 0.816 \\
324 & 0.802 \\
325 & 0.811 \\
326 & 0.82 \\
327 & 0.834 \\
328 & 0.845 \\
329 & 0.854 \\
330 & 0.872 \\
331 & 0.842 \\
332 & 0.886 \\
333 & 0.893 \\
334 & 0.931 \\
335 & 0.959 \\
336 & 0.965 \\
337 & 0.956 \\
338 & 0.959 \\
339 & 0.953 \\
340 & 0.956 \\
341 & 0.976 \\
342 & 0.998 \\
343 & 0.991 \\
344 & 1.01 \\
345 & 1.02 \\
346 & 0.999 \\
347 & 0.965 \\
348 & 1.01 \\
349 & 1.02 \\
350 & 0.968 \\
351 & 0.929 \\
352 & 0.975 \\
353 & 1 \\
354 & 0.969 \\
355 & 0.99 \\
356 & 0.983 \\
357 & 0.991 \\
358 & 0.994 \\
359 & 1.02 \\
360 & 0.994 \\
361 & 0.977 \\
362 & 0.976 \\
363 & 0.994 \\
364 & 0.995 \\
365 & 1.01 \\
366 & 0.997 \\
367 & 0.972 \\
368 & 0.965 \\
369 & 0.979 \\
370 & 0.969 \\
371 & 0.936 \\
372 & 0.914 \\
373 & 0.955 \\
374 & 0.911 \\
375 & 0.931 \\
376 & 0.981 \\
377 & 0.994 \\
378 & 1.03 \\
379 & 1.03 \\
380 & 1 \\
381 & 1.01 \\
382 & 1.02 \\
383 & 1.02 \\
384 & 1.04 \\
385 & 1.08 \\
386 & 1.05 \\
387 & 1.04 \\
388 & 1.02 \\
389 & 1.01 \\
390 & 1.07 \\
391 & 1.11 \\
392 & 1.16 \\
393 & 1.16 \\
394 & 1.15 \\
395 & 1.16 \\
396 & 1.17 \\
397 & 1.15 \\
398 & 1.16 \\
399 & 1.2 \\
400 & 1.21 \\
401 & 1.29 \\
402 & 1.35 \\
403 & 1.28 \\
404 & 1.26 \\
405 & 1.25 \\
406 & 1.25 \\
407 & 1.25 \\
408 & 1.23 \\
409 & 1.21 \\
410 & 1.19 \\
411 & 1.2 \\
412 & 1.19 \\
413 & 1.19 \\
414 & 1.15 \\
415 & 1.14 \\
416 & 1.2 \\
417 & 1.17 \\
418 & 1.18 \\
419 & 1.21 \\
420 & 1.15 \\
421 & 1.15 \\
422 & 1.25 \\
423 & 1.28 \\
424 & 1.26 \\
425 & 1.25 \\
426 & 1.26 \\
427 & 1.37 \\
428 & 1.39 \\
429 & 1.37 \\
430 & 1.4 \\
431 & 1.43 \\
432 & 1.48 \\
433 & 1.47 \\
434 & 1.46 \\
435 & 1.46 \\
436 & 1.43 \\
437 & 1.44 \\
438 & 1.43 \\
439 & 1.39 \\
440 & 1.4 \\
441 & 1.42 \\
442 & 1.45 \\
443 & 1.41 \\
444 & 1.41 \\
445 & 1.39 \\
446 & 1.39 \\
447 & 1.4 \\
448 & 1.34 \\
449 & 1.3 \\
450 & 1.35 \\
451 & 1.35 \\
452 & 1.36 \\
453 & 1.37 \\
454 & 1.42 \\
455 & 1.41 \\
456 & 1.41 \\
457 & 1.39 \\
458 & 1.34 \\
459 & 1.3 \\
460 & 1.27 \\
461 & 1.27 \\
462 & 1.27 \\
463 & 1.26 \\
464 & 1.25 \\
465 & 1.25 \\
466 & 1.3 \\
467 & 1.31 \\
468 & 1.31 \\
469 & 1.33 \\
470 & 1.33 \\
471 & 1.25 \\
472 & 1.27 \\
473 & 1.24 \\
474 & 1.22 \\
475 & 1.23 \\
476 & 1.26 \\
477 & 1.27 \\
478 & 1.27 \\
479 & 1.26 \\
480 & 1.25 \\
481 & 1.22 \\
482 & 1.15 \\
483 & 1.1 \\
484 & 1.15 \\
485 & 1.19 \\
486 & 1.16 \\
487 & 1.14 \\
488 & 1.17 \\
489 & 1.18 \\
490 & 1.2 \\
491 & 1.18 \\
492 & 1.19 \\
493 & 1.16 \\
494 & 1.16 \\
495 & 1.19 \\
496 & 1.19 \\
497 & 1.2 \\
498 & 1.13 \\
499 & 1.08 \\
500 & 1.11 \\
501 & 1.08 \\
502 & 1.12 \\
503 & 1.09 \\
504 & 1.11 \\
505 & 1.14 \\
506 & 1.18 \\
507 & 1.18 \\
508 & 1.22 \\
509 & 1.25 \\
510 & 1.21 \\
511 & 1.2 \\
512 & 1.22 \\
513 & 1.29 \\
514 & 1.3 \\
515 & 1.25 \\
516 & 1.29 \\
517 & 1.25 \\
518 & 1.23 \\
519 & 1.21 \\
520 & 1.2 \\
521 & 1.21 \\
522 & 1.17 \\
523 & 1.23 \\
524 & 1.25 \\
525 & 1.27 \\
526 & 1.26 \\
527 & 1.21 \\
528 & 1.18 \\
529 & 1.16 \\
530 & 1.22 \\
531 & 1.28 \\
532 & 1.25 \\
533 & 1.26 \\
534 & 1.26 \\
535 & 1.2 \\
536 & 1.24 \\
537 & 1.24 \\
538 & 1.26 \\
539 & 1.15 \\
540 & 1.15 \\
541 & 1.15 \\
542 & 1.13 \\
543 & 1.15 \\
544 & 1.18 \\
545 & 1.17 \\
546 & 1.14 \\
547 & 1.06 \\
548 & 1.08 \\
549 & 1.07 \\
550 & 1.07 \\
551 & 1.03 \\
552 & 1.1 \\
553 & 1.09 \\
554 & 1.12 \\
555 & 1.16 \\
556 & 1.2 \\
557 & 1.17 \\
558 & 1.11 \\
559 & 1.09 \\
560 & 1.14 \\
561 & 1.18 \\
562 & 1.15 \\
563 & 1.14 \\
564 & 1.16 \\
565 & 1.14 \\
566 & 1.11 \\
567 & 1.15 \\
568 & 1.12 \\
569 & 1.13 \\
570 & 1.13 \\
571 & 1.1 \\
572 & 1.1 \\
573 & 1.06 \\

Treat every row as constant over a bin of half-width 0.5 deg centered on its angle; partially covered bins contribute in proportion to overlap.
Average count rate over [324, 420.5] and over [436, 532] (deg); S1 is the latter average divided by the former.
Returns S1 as 1.21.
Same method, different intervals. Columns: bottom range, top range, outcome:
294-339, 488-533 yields 1.52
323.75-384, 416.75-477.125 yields 1.39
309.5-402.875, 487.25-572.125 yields 1.21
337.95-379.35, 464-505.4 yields 1.22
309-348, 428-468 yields 1.59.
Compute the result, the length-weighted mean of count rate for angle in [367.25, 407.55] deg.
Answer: 1.09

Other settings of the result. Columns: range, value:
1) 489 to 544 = 1.2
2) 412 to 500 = 1.28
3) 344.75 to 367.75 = 0.988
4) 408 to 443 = 1.31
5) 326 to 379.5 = 0.961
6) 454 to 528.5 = 1.23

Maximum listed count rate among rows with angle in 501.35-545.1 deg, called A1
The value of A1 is 1.3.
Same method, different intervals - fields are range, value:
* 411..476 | 1.48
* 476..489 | 1.27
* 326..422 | 1.35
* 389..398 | 1.17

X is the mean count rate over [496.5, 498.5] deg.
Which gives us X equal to 1.17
